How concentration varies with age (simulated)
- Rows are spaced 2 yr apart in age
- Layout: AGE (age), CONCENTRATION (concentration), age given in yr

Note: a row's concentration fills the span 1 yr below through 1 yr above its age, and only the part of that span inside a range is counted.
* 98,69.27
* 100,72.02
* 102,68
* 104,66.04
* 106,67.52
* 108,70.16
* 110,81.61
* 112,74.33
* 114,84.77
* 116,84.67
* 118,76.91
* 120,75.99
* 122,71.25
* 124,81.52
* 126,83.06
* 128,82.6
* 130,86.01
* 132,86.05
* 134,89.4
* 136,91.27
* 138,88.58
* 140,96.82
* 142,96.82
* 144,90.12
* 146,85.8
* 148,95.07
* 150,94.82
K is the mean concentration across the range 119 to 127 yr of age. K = 78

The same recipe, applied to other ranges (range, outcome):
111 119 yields 80.2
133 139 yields 89.8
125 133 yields 84.4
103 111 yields 71.3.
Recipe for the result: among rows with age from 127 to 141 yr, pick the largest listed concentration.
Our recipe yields 96.82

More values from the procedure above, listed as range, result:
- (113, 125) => 84.77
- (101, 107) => 68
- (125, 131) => 86.01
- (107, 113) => 81.61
